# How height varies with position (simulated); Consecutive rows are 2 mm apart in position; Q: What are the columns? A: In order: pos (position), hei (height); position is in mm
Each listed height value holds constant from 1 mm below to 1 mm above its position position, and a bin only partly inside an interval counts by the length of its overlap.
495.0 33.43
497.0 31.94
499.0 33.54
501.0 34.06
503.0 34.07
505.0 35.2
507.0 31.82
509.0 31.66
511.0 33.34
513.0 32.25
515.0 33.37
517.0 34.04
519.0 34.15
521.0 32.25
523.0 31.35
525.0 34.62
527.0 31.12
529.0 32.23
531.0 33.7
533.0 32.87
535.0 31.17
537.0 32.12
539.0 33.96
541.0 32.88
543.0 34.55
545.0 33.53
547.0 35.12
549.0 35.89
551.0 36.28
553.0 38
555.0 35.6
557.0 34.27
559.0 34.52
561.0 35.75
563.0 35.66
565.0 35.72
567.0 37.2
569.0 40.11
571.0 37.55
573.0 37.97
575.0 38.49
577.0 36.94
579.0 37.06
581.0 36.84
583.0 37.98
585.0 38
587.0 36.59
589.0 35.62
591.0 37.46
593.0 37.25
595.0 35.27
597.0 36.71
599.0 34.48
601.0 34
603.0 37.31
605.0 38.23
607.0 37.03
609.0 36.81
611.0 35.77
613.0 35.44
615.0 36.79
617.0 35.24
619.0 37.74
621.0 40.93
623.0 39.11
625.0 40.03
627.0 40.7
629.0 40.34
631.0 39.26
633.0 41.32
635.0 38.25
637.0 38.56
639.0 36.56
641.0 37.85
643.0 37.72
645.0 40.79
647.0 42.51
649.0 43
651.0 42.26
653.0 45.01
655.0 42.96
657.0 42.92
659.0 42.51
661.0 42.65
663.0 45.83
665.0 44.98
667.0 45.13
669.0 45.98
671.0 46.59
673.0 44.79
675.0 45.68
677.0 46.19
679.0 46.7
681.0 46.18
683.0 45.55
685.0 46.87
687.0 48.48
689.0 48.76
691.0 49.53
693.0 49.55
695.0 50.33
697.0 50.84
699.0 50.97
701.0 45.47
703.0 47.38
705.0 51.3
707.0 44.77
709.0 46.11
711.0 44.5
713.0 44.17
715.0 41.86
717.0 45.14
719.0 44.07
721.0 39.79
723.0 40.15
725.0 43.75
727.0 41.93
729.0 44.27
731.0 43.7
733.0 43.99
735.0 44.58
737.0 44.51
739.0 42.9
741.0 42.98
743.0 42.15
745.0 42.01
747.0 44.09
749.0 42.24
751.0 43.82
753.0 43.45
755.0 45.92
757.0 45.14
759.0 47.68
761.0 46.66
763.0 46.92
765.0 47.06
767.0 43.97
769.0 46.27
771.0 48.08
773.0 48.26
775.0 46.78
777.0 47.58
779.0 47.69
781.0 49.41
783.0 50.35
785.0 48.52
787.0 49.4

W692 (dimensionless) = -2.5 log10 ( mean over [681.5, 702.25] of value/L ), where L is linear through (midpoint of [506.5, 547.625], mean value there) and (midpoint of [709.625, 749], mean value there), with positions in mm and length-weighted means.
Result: -0.18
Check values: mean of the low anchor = 33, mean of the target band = 48.6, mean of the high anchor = 43.2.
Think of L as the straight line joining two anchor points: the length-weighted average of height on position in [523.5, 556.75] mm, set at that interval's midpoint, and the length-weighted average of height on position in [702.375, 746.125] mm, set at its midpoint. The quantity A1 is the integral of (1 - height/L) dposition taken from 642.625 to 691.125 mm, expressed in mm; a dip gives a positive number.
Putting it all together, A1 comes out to -4.7 mm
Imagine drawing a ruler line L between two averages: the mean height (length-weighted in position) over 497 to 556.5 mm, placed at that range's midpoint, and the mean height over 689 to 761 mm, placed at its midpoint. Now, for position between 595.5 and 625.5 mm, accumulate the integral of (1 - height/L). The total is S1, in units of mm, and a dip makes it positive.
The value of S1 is 1.2 mm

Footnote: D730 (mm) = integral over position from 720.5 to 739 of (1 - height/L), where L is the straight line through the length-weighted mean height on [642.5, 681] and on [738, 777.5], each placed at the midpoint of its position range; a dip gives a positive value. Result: 0.7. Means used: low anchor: 44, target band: 43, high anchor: 45.2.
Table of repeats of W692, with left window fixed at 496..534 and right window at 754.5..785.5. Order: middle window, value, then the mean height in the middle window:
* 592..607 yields 0.04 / 36.2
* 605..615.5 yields 0.05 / 36.5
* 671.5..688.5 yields -0.10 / 46.4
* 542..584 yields -0.02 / 36.4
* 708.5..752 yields 0.04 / 43.3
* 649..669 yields -0.07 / 43.9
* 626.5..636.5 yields -0.01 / 39.9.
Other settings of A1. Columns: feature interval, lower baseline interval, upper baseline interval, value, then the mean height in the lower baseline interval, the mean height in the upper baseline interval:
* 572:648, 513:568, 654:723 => 3.6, 34.1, 45.9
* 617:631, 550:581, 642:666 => 0.4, 36.7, 42.8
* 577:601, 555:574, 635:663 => 0.8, 36.5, 41.2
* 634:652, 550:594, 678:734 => 0.8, 36.9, 45.9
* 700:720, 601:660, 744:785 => -1.0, 39.3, 46.2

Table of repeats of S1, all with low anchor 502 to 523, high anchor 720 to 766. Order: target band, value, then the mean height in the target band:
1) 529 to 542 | 0.6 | 32.7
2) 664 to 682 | -2.3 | 45.8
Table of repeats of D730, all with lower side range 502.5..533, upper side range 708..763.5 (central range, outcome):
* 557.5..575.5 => -0.7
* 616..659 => -1.4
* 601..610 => 0.1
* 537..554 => -0.2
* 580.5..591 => -0.2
